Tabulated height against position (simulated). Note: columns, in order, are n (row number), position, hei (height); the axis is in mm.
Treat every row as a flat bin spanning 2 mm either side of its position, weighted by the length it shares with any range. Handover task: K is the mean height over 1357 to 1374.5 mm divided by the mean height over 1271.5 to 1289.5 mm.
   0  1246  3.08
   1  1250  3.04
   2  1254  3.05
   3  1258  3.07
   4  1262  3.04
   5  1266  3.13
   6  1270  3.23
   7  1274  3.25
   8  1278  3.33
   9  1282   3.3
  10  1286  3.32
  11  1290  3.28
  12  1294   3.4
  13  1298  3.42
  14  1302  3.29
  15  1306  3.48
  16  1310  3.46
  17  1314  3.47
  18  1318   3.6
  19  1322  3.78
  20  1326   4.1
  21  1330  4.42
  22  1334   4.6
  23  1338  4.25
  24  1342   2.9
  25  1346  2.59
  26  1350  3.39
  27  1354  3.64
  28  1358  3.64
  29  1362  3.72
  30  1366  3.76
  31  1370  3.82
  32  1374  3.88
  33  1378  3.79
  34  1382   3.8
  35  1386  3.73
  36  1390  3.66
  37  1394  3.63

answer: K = 1.14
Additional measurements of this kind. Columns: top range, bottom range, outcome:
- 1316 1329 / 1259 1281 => 1.21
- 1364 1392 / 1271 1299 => 1.14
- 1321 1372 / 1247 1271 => 1.21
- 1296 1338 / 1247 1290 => 1.19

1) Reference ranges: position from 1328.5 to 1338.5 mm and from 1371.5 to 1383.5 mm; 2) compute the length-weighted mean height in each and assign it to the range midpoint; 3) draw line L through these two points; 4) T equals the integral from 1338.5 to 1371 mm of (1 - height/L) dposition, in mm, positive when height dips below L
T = 5.3 mm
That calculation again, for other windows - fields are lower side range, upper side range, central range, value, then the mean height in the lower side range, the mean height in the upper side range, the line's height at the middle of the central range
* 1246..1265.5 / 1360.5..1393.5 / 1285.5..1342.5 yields -4.64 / 3.06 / 3.76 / 3.4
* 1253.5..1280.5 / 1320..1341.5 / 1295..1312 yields 1.41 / 3.17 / 4.14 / 3.72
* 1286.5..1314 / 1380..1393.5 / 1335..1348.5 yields 0.73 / 3.39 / 3.72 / 3.55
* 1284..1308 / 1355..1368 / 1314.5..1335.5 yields -3.14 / 3.36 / 3.7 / 3.51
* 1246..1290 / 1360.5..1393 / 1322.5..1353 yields -1.72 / 3.18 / 3.77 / 3.55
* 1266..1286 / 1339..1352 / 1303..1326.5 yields -3.39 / 3.27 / 3.06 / 3.15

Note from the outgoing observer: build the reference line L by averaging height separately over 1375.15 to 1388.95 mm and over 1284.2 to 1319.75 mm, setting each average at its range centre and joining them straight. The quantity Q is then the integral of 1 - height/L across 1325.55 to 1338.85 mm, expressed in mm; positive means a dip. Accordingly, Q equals -3.1 mm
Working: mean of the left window 3.41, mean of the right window 3.77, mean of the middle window 4.38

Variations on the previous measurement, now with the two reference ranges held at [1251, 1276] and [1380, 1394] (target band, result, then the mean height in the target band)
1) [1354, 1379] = -0.96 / 3.76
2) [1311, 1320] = -0.41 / 3.53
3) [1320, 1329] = -1.51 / 3.99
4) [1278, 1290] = -0.32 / 3.31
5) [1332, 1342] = -1.85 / 4.12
